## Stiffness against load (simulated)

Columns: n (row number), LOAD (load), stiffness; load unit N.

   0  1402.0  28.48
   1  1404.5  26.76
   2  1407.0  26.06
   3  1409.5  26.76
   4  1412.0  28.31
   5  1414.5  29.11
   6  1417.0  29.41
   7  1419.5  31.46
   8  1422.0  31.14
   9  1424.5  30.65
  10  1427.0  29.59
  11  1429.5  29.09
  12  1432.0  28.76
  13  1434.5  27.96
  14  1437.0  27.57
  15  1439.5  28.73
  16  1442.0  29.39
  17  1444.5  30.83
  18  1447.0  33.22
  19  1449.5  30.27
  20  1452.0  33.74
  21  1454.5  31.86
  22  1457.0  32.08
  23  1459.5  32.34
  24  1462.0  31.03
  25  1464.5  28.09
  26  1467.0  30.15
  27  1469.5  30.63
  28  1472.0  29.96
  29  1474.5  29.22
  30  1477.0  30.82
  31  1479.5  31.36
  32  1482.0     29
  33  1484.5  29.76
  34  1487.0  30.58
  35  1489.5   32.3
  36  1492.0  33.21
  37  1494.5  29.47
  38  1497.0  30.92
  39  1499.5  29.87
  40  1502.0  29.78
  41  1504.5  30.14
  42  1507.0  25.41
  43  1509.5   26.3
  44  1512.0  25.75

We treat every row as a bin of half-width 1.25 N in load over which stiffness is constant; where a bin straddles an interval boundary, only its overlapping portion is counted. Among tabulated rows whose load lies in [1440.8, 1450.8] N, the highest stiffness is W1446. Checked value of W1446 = 33.22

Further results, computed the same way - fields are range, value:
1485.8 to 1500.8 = 33.21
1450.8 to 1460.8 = 33.74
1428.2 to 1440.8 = 29.09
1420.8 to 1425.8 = 31.14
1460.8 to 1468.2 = 31.03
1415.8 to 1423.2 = 31.46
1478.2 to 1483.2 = 31.36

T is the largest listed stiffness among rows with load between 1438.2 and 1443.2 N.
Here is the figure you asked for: 29.39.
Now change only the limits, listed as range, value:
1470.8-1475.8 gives 29.96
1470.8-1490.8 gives 32.3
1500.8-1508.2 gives 30.14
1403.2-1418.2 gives 29.41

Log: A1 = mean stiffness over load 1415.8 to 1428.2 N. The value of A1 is 30.5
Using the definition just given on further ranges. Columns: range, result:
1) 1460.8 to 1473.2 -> 30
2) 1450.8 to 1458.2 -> 32.6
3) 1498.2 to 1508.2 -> 28.8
